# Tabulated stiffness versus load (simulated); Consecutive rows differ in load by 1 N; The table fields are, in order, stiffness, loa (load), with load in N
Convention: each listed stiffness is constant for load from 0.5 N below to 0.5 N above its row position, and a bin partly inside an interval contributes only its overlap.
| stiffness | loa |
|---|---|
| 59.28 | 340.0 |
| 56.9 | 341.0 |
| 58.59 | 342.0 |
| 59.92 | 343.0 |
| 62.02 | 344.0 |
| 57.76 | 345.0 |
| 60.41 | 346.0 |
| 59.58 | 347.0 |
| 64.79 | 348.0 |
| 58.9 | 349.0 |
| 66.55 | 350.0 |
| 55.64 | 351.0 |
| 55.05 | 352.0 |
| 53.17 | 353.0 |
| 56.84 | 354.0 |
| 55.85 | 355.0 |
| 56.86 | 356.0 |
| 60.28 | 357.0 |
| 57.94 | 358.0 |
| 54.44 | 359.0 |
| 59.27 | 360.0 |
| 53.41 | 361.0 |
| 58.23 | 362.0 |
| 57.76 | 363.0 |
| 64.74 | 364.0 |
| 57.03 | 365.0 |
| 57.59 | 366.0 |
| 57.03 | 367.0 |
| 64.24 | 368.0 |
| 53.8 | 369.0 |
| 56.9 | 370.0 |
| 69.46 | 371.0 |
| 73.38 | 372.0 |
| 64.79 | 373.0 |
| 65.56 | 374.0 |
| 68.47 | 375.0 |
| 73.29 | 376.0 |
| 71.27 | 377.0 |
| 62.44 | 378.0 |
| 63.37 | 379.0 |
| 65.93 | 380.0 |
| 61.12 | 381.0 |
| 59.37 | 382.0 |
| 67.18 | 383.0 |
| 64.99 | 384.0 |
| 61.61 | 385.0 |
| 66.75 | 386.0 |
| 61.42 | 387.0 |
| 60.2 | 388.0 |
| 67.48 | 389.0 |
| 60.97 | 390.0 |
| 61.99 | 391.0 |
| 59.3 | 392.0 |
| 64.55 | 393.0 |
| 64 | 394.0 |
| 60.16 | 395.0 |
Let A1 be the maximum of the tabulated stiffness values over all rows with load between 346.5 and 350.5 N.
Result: 66.55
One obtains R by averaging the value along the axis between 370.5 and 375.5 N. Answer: 68.3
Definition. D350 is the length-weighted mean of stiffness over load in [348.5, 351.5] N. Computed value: 60.4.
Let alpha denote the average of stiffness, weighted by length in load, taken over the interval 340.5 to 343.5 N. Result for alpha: 58.5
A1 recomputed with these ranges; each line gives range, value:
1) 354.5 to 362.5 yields 60.28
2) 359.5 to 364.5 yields 64.74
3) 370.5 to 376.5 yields 73.38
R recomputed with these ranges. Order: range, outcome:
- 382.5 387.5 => 64.4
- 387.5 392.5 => 62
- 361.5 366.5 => 59.1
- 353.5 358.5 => 57.6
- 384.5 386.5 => 64.2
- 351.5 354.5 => 55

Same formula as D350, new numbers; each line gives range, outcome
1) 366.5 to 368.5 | 60.6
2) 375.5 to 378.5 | 69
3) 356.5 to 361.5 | 57.1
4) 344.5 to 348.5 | 60.6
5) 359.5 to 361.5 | 56.3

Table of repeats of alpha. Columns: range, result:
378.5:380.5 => 64.7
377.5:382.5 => 62.4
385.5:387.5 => 64.1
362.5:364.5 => 61.2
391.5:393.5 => 61.9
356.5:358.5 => 59.1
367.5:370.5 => 58.3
